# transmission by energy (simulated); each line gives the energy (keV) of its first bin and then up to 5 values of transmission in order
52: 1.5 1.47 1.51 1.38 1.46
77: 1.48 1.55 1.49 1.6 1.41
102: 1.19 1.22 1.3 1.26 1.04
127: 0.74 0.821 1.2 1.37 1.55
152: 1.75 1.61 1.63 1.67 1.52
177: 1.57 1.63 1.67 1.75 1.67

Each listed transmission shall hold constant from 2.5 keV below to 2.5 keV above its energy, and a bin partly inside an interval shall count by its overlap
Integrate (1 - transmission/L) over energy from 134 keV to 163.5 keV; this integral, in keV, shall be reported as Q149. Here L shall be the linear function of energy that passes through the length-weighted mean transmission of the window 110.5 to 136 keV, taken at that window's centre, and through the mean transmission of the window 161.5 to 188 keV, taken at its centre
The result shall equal -4.01 keV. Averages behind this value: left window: 1.03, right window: 1.61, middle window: 1.5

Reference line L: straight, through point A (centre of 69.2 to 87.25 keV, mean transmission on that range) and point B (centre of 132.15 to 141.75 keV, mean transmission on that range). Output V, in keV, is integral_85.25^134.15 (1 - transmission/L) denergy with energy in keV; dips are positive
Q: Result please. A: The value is 4.22 keV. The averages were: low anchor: 1.49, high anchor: 1.15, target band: 1.21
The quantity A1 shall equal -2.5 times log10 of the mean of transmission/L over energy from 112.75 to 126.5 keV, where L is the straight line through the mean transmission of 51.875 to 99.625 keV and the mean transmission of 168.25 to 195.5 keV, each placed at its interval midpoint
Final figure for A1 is 0.36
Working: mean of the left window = 1.48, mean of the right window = 1.63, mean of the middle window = 1.11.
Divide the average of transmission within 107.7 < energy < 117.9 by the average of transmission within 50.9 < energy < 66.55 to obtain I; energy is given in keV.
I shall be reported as 0.86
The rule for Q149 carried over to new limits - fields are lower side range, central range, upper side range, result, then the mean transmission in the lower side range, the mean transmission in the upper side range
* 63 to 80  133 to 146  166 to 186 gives 2.39 keV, 1.45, 1.6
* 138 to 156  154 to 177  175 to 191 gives -0.31 keV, 1.53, 1.64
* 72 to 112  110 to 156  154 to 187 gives 8.60 keV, 1.42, 1.61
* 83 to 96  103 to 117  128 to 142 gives 0.60 keV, 1.53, 1.05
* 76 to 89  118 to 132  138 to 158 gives 5.60 keV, 1.51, 1.54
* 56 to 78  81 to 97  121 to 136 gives -3.51 keV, 1.46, 0.883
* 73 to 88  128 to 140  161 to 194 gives 4.45 keV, 1.5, 1.63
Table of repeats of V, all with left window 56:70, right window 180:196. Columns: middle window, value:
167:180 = 0.7 keV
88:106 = 1.4 keV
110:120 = 1.8 keV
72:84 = -0.2 keV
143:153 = 0.1 keV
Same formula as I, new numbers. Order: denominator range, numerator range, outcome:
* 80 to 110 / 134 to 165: 1.07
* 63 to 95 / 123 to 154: 0.82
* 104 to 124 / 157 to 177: 1.33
